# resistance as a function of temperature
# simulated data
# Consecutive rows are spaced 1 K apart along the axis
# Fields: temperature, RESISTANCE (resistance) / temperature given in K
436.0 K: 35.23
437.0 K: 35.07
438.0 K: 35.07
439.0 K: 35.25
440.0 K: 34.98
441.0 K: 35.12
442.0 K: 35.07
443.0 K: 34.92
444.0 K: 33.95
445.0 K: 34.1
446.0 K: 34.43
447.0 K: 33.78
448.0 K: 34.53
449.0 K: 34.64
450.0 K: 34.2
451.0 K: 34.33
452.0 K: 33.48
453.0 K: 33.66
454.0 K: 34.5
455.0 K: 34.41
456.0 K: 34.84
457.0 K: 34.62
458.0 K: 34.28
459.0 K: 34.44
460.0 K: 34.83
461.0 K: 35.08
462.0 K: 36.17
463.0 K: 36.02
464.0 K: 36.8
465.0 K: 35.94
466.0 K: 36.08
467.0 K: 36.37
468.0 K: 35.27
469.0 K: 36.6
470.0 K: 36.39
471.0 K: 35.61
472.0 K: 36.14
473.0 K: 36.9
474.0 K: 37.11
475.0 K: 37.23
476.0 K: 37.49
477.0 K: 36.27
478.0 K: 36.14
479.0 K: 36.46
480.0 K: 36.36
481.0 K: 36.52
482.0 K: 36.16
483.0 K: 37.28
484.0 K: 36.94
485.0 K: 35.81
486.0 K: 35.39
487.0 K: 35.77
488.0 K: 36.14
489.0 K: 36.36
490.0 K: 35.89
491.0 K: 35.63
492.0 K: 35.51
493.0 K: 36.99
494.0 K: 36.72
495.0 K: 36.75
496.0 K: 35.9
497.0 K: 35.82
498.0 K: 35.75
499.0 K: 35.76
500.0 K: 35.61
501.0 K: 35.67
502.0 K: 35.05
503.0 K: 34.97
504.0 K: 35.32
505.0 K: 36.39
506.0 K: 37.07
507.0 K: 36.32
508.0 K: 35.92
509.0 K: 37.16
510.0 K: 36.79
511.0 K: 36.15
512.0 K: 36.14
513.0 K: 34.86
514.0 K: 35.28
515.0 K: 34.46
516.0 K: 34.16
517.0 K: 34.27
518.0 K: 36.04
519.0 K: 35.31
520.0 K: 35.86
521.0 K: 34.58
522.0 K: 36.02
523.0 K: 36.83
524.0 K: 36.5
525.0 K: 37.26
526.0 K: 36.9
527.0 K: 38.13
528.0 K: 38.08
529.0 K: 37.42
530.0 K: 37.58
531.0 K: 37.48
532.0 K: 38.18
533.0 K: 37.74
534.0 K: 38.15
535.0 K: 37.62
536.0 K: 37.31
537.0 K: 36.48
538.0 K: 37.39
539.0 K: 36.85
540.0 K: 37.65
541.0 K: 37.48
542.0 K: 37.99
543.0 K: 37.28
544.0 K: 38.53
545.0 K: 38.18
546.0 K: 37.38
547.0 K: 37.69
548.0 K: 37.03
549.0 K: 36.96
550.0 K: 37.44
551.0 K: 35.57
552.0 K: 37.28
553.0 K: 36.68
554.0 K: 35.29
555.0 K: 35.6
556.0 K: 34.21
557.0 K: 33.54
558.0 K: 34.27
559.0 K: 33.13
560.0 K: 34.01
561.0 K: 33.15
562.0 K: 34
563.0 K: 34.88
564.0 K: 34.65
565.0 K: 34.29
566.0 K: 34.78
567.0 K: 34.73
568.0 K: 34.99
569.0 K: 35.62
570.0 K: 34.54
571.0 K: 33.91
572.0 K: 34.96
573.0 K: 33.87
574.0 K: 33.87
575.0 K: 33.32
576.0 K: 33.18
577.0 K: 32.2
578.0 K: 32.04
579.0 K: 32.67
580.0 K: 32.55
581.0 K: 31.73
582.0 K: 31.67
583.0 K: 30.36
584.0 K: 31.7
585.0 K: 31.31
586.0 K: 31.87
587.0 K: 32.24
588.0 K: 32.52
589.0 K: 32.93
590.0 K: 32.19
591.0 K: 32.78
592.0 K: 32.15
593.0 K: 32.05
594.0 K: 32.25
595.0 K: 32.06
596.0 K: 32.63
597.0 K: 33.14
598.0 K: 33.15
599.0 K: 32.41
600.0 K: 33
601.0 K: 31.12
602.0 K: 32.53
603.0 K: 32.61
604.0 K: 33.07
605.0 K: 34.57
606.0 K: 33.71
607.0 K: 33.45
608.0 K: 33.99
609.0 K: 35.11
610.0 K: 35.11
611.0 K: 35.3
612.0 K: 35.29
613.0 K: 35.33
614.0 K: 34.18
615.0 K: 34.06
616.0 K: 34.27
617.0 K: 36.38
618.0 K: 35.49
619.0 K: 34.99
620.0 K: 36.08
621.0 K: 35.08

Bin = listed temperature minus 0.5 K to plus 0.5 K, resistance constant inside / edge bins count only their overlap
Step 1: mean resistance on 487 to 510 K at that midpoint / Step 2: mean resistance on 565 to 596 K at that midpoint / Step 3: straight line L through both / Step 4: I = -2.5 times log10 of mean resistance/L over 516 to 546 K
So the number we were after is -0.068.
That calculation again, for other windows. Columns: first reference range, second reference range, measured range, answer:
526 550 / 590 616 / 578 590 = 0.09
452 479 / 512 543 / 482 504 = 0.00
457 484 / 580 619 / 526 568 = -0.06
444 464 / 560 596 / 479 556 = -0.08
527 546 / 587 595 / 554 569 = 0.03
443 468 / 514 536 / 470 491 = -0.03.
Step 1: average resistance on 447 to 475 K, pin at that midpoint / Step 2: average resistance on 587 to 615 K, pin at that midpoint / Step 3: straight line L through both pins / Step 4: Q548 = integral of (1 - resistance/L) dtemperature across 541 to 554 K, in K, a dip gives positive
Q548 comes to -1.2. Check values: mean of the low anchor 35.3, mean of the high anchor 33.3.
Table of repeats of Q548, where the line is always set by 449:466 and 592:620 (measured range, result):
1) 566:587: 0.6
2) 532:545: -1.3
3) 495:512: -0.7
